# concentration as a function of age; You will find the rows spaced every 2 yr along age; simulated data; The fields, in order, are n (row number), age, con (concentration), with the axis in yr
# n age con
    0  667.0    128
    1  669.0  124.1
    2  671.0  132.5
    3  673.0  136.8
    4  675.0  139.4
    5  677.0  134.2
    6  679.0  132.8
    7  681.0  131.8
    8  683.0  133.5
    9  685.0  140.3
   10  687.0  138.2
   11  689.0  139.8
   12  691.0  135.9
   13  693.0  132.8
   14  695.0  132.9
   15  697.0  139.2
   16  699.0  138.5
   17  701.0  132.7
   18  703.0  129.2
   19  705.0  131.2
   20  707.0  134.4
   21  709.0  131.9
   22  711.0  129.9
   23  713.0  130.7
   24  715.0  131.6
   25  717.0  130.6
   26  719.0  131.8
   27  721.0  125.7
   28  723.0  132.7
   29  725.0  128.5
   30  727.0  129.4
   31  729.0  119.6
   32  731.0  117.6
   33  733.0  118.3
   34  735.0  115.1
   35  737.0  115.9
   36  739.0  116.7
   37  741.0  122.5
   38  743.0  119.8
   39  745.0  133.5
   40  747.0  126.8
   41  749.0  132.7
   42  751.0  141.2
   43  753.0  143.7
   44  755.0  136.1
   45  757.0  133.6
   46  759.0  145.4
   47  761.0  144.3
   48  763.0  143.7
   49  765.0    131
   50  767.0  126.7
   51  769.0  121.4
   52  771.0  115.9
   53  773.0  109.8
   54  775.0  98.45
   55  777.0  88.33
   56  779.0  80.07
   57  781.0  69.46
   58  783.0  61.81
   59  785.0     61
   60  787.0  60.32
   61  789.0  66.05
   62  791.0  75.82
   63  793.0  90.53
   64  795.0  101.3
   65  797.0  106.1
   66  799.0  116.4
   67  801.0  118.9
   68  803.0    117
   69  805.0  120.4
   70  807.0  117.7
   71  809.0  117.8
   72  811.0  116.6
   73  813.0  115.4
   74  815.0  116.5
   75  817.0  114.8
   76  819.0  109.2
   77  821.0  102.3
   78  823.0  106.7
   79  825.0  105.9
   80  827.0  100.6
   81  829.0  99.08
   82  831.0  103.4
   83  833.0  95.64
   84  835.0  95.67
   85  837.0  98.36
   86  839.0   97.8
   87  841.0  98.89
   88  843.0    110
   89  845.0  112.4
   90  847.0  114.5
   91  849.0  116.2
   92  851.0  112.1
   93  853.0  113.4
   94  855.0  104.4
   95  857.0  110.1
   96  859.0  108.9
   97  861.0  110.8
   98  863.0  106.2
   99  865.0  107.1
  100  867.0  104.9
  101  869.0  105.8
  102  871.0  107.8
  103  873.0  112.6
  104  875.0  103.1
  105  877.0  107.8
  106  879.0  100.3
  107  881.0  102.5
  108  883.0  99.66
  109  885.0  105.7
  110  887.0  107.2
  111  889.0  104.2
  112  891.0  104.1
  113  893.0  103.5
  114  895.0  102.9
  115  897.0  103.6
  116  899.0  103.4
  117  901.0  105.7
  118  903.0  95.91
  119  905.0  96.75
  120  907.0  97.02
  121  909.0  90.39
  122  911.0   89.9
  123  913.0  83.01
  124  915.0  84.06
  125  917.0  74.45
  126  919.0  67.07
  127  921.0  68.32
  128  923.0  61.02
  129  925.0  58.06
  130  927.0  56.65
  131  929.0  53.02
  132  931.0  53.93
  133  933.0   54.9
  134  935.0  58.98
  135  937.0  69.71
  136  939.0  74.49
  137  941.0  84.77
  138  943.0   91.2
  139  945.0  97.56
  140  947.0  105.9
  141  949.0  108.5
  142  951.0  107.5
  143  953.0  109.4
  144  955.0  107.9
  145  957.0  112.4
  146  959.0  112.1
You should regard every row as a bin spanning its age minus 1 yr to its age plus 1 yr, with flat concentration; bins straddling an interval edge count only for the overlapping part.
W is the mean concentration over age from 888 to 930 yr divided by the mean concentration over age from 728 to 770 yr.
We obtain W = 0.67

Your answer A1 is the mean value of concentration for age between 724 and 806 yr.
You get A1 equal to 113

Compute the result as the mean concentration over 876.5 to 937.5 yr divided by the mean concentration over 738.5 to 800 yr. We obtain 0.8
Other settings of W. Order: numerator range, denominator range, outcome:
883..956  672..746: 0.67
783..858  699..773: 0.80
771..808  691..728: 0.70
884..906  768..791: 1.22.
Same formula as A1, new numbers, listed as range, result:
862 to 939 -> 89.6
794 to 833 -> 110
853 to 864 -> 109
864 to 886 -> 105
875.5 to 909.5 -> 102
